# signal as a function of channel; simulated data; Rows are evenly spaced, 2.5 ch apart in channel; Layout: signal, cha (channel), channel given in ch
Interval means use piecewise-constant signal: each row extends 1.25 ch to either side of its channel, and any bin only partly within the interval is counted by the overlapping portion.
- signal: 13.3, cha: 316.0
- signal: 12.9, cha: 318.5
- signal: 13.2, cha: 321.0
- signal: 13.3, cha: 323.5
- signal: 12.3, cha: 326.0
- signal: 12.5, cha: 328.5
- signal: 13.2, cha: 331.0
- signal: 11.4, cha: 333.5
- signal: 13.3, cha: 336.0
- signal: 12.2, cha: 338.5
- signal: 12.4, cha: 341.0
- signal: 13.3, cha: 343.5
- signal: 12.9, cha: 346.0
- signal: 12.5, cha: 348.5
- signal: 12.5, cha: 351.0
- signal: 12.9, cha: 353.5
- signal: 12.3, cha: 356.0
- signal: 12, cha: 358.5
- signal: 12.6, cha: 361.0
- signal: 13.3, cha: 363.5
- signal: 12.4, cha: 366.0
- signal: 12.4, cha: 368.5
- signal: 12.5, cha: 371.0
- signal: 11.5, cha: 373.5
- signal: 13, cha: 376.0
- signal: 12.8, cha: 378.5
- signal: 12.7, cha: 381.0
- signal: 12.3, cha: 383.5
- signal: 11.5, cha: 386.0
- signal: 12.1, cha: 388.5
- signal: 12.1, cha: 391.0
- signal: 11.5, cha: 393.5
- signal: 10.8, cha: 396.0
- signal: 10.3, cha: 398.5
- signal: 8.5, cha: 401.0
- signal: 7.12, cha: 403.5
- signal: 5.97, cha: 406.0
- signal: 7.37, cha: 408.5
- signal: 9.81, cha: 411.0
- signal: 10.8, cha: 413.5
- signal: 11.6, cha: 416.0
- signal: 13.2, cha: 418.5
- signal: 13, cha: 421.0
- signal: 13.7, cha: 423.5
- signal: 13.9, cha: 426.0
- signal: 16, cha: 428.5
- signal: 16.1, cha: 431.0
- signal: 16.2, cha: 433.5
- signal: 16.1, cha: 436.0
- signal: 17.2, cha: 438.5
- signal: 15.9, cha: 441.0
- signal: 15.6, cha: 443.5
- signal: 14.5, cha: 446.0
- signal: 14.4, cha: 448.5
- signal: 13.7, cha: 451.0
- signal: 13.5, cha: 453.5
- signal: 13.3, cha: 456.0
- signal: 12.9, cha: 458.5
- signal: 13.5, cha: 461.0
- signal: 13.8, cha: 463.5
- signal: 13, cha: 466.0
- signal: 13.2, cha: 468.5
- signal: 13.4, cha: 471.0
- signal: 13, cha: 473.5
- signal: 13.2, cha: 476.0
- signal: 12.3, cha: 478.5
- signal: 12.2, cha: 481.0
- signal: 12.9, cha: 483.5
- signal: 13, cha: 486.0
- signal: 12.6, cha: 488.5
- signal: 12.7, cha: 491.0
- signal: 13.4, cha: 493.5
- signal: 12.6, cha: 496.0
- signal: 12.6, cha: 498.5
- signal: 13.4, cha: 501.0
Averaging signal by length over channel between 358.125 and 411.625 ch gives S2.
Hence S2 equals 11.1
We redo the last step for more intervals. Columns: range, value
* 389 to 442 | 12.2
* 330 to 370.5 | 12.6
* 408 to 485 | 13.6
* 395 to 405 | 9.06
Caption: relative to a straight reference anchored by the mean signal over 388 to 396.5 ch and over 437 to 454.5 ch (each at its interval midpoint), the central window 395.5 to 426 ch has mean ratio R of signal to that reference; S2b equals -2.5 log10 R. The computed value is 0.24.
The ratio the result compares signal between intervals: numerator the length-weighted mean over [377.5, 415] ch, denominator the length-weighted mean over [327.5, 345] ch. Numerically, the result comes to 0.8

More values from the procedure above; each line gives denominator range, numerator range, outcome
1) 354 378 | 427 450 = 1.26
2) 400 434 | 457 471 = 1.15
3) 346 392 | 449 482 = 1.06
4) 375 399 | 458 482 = 1.09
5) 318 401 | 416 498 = 1.12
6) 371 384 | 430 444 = 1.30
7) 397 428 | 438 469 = 1.34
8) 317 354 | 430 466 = 1.16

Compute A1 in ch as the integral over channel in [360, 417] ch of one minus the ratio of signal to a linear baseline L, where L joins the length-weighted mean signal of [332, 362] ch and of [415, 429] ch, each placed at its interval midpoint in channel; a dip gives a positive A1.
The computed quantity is 8.51 ch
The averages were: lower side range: 12.5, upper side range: 13.5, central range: 11.1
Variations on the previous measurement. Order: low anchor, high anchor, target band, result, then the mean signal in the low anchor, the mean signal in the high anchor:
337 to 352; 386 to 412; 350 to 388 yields -3.94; 12.6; 9.65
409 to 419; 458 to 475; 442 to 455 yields -1.98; 10.9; 13.3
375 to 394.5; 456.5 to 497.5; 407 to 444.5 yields -3.30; 12.2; 13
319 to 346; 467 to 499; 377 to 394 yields 0.78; 12.7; 12.9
